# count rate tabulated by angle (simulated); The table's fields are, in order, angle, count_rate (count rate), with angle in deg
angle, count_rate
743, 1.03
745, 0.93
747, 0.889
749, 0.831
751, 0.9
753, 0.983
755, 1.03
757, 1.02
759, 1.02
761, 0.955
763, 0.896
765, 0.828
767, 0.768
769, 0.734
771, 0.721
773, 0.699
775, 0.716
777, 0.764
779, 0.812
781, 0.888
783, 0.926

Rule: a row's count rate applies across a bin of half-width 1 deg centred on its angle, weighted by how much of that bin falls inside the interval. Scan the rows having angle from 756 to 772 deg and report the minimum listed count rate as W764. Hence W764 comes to 0.721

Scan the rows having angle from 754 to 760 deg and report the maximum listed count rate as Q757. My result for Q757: 1.03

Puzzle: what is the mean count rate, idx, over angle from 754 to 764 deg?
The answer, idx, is 0.984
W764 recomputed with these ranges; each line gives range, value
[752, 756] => 0.983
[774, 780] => 0.716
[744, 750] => 0.831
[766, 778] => 0.699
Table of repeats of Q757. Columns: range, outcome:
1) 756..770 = 1.02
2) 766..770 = 0.768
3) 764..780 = 0.828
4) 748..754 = 0.983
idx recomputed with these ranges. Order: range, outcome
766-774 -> 0.73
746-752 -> 0.873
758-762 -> 0.988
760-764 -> 0.925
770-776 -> 0.712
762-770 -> 0.806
